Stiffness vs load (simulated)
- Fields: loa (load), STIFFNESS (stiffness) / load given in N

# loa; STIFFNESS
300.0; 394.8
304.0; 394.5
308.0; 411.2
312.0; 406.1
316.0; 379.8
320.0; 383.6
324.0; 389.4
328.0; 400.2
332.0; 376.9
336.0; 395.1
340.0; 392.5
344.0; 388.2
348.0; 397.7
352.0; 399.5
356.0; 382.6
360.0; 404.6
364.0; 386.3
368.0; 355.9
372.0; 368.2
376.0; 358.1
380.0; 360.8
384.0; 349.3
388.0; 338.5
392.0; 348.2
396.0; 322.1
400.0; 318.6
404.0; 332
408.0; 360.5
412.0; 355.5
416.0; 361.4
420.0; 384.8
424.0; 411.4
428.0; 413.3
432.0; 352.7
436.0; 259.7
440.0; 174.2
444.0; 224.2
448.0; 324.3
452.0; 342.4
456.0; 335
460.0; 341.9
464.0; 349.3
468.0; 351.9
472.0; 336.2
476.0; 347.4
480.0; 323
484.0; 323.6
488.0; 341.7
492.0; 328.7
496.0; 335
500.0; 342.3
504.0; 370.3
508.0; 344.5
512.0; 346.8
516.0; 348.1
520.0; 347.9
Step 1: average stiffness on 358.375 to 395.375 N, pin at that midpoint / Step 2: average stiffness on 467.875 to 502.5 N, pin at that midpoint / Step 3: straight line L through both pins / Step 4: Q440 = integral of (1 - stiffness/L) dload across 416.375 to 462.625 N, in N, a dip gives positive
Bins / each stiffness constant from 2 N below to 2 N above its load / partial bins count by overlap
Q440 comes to 2.85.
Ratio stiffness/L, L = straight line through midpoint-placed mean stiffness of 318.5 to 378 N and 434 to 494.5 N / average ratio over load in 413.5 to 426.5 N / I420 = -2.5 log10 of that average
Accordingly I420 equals -0.13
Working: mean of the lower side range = 385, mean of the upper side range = 314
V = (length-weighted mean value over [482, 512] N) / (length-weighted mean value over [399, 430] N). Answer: 0.9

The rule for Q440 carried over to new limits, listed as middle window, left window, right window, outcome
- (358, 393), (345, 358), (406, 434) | 2.14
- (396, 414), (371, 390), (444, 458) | 0.12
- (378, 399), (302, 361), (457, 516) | 1.78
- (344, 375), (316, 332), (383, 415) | -1.57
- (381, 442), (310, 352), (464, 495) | 3.85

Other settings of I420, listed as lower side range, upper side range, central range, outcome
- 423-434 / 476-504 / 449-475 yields 0.06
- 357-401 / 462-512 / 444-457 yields 0.10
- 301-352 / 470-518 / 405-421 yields 0.01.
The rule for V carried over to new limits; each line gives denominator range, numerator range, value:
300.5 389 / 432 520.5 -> 0.85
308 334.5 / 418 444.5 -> 0.82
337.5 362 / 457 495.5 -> 0.86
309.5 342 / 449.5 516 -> 0.87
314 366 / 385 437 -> 0.90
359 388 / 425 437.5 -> 0.96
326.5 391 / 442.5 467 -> 0.85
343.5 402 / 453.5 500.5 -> 0.93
